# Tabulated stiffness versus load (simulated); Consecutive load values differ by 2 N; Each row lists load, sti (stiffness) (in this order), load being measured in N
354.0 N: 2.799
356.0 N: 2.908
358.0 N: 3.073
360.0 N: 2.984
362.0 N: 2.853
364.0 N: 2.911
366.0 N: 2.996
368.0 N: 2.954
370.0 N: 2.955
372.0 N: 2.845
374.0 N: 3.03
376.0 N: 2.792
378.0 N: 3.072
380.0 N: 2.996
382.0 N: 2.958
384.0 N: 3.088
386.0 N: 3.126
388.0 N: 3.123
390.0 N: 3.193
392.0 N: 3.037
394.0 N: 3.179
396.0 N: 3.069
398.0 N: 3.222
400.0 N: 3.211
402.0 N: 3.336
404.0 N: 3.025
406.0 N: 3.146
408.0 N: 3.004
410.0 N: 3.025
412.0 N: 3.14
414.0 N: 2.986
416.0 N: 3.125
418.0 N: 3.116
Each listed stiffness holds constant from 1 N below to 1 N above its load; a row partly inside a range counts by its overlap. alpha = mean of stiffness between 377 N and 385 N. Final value 3.03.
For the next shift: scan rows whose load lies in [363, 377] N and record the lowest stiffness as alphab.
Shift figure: 2.792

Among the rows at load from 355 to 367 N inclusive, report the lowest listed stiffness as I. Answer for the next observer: 2.853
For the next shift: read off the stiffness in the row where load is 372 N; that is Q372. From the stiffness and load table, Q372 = 2.845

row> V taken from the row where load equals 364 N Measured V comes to 2.911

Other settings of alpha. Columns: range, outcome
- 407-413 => 3.06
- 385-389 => 3.12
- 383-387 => 3.11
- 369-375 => 2.94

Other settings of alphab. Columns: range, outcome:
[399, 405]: 3.025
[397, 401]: 3.211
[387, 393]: 3.037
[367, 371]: 2.954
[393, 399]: 3.069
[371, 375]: 2.845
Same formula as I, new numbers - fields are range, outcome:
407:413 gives 3.004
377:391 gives 2.958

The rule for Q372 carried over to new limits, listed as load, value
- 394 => 3.179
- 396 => 3.069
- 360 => 2.984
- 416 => 3.125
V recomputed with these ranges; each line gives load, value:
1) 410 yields 3.025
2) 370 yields 2.955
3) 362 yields 2.853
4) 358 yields 3.073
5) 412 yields 3.14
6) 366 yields 2.996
